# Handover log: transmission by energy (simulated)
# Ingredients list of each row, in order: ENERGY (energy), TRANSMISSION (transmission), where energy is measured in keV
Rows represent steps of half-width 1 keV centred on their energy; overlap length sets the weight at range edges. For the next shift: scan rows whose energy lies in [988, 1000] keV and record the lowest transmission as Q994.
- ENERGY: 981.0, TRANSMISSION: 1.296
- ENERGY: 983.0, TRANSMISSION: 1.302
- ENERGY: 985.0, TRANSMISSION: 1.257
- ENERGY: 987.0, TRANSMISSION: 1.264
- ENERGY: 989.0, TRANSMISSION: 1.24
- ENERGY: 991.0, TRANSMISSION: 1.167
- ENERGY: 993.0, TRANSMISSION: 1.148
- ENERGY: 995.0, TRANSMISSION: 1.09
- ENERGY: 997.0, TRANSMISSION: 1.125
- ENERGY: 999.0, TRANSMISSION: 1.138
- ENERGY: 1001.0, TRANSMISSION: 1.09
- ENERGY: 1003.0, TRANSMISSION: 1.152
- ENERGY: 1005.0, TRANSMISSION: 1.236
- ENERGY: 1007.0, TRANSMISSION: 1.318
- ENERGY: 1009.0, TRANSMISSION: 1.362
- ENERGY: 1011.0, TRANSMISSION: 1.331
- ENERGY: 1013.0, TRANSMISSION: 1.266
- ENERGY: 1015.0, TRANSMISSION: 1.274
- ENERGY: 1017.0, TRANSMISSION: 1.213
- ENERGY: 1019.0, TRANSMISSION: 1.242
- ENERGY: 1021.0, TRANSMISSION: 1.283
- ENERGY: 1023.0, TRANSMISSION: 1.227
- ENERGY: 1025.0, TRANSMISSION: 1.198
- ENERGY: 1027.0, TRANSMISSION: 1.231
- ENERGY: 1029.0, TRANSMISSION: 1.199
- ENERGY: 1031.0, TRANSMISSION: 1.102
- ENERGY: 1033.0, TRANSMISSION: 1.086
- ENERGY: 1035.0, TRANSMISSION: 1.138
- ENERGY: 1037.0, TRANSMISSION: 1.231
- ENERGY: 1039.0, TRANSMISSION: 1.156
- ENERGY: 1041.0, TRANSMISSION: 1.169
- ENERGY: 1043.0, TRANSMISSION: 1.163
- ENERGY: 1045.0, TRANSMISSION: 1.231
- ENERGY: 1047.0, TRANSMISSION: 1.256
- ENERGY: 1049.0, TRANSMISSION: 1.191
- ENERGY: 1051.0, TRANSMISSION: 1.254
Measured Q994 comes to 1.09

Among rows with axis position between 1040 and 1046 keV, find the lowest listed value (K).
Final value 1.163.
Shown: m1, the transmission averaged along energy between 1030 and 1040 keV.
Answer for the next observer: 1.14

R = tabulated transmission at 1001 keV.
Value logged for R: 1.09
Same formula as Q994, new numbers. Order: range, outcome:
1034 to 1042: 1.138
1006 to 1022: 1.213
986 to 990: 1.24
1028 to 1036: 1.086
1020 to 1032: 1.102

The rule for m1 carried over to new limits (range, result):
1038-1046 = 1.18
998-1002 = 1.11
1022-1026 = 1.21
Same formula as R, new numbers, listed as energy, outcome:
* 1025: 1.198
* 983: 1.302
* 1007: 1.318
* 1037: 1.231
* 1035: 1.138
